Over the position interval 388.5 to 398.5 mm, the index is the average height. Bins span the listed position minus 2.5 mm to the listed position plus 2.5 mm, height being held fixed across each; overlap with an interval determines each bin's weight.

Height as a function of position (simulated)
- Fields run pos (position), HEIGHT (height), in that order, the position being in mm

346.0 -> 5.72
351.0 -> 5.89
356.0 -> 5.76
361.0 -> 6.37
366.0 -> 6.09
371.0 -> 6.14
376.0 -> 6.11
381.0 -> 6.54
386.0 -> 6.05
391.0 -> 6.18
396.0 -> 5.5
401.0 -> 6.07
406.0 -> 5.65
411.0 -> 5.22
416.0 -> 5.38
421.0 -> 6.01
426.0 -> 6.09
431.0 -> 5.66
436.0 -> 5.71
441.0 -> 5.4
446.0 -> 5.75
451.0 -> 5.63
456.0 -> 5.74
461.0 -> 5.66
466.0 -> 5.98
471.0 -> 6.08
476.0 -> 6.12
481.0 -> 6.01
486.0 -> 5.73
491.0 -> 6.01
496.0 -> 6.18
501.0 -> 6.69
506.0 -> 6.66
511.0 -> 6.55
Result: 5.84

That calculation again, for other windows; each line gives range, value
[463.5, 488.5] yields 5.98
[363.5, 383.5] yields 6.22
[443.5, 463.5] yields 5.7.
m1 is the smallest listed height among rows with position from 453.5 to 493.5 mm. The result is 5.66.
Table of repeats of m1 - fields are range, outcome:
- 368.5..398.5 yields 5.5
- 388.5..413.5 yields 5.22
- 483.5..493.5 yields 5.73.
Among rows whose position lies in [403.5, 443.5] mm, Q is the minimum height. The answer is 5.22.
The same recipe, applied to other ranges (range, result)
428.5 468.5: 5.4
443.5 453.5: 5.63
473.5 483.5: 6.01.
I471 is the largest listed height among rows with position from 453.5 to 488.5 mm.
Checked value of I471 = 6.12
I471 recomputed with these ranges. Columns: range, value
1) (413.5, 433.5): 6.09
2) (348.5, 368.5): 6.37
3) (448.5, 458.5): 5.74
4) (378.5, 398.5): 6.54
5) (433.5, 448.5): 5.75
